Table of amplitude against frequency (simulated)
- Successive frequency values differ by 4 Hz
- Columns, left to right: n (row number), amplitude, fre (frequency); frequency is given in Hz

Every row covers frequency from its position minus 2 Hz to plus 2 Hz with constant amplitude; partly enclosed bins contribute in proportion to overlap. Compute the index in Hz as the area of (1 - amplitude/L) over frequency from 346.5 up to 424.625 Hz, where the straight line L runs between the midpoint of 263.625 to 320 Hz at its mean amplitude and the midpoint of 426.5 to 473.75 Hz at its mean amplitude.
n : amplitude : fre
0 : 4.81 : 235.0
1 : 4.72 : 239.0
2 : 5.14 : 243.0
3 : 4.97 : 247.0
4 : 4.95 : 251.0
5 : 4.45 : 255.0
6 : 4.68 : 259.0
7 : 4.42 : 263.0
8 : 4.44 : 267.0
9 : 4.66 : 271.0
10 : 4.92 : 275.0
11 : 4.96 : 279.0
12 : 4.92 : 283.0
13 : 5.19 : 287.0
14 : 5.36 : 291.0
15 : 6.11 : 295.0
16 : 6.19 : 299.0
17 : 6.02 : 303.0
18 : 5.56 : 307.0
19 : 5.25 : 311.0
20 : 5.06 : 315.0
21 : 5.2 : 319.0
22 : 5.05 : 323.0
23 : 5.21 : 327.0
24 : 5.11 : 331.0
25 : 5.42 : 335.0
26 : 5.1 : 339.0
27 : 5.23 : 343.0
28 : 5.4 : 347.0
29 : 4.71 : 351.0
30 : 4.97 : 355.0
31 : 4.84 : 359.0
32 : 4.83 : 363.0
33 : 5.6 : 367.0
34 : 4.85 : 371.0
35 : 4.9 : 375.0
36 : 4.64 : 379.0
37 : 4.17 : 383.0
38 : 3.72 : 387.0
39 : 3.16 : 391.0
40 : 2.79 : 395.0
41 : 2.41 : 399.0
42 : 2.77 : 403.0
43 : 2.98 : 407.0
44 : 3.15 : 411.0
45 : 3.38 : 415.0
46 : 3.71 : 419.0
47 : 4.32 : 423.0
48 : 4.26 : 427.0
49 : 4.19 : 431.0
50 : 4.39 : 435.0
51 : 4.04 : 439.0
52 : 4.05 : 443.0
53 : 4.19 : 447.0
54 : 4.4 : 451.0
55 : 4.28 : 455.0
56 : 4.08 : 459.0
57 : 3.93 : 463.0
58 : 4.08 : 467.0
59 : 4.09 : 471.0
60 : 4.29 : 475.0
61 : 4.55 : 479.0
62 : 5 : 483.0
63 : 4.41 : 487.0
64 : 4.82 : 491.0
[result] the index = 10.0 Hz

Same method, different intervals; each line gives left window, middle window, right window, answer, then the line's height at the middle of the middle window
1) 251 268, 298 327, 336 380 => -3.79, 4.81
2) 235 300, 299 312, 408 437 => -2.80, 4.71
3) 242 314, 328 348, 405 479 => -2.25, 4.71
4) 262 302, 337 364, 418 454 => -1.67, 4.73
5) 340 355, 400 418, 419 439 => 5.50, 4.42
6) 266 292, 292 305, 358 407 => -3.56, 4.75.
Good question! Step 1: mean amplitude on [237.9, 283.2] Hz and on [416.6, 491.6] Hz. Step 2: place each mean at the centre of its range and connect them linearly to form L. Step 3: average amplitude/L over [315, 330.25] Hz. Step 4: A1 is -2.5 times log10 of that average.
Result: -0.12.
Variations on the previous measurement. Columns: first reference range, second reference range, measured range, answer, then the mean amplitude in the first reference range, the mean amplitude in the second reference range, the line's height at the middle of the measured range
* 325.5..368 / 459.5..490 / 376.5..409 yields 0.40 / 5.12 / 4.34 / 4.84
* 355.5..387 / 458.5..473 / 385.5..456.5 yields 0.19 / 4.77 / 4.04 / 4.39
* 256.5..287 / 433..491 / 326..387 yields -0.09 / 4.74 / 4.29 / 4.54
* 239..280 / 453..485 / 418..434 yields 0.06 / 4.75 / 4.29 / 4.38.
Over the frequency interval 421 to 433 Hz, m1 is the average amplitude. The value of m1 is 4.26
